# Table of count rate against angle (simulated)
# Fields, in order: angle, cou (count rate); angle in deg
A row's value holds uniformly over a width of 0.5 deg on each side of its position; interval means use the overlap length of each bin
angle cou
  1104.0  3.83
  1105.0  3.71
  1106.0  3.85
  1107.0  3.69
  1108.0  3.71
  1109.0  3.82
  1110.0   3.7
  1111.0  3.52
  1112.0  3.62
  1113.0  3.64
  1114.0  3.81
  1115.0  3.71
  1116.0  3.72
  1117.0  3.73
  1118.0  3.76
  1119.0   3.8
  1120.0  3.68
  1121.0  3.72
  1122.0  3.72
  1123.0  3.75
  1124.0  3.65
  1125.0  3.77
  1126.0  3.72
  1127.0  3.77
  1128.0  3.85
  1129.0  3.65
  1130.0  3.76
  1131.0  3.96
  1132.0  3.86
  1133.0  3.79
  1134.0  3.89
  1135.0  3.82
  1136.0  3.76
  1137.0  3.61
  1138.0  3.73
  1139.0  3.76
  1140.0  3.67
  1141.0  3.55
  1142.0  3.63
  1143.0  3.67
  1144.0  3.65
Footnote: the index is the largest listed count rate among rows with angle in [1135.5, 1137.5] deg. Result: 3.76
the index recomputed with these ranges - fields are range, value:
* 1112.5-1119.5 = 3.81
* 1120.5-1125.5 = 3.77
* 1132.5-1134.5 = 3.89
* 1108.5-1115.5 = 3.82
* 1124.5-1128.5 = 3.85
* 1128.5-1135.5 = 3.96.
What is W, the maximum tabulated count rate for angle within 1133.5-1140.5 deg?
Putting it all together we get 3.89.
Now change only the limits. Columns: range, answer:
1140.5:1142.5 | 3.63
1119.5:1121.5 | 3.72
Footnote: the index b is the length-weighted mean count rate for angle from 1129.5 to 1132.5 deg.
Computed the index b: 3.86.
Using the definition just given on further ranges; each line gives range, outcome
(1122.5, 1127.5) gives 3.73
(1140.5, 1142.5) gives 3.59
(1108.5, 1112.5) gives 3.67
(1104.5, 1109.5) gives 3.76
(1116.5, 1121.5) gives 3.74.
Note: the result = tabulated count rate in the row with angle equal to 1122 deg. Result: 3.72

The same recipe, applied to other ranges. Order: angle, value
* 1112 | 3.62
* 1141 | 3.55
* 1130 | 3.76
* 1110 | 3.7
